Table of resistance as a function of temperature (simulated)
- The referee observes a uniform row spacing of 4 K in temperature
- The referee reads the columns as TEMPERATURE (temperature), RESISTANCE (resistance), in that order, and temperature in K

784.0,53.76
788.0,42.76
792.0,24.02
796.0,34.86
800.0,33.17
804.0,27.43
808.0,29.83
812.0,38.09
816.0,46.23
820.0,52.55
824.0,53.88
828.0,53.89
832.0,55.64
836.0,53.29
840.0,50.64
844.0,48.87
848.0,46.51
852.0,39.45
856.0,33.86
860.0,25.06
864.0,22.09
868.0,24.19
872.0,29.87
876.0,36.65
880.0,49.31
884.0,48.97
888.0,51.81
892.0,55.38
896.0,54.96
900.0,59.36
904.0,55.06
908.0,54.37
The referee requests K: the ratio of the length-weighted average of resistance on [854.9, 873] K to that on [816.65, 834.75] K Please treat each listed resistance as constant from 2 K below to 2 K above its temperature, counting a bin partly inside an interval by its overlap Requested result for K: 0.50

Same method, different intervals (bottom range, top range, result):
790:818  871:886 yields 1.26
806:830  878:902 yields 1.17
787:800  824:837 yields 1.64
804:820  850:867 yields 0.77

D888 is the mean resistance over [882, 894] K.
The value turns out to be 52.1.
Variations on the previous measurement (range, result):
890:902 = 56.6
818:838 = 53.9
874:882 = 43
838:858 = 43.9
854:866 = 27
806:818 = 38.1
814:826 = 50.9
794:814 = 32.7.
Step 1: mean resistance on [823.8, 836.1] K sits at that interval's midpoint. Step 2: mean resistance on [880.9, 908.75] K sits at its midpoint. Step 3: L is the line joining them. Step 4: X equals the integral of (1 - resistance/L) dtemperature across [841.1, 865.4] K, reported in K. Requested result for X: 7.8 K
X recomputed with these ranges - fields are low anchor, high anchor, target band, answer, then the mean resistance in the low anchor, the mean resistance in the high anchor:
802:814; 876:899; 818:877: -2.8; 31.8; 51.1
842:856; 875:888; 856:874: 7.5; 43.4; 46.7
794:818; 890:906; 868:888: 4.4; 34.9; 56.2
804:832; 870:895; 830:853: -2.1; 45.1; 45.7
